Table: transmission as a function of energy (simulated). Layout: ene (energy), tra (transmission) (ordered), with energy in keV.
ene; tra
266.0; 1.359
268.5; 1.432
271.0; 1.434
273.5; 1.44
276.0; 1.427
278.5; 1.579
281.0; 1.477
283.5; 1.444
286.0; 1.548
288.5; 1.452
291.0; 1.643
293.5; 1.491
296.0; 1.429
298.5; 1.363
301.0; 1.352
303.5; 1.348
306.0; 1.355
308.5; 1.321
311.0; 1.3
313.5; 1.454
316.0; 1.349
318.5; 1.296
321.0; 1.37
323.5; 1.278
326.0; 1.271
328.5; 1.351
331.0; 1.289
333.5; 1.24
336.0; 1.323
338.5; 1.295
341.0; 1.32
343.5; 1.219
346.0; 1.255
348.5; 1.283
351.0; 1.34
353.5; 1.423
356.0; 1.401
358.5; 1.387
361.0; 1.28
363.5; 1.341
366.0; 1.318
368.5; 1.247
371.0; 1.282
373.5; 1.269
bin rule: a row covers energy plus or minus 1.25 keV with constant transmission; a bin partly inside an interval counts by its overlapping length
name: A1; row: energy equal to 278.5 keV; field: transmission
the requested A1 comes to 1.579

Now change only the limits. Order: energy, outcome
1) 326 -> 1.271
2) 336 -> 1.323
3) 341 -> 1.32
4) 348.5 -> 1.283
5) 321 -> 1.37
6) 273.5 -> 1.44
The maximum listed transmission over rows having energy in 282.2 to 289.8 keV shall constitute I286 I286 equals 1.548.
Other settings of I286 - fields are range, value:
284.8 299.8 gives 1.643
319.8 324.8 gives 1.37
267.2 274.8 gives 1.44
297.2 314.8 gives 1.454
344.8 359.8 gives 1.423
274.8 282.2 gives 1.579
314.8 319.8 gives 1.349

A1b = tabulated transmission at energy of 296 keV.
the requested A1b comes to 1.429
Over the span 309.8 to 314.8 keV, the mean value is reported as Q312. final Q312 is 1.38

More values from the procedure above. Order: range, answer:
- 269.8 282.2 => 1.47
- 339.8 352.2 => 1.28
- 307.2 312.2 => 1.31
